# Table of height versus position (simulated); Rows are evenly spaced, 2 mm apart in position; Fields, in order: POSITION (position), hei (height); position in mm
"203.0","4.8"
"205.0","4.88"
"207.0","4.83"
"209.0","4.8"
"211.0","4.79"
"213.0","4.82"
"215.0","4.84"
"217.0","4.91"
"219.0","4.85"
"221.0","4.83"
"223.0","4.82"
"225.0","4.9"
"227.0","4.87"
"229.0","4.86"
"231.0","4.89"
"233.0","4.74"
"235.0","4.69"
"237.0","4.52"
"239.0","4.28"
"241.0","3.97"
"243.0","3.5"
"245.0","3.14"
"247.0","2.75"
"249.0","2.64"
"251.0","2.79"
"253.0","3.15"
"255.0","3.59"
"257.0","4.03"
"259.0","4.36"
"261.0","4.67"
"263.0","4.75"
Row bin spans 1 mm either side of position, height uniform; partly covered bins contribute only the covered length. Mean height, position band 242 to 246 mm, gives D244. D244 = 3.32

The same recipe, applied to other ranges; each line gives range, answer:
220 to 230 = 4.86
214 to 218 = 4.88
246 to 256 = 2.98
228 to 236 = 4.79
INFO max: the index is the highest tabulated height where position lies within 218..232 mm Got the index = 4.9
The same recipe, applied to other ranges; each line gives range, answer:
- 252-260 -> 4.36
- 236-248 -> 4.52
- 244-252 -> 3.14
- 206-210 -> 4.83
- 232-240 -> 4.74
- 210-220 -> 4.91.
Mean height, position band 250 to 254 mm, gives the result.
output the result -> 2.97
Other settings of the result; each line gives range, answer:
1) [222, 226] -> 4.86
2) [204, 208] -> 4.86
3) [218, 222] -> 4.84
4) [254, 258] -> 3.81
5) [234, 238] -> 4.61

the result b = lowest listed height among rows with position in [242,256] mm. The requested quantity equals 2.64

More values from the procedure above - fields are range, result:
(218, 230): 4.82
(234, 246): 3.14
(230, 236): 4.69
